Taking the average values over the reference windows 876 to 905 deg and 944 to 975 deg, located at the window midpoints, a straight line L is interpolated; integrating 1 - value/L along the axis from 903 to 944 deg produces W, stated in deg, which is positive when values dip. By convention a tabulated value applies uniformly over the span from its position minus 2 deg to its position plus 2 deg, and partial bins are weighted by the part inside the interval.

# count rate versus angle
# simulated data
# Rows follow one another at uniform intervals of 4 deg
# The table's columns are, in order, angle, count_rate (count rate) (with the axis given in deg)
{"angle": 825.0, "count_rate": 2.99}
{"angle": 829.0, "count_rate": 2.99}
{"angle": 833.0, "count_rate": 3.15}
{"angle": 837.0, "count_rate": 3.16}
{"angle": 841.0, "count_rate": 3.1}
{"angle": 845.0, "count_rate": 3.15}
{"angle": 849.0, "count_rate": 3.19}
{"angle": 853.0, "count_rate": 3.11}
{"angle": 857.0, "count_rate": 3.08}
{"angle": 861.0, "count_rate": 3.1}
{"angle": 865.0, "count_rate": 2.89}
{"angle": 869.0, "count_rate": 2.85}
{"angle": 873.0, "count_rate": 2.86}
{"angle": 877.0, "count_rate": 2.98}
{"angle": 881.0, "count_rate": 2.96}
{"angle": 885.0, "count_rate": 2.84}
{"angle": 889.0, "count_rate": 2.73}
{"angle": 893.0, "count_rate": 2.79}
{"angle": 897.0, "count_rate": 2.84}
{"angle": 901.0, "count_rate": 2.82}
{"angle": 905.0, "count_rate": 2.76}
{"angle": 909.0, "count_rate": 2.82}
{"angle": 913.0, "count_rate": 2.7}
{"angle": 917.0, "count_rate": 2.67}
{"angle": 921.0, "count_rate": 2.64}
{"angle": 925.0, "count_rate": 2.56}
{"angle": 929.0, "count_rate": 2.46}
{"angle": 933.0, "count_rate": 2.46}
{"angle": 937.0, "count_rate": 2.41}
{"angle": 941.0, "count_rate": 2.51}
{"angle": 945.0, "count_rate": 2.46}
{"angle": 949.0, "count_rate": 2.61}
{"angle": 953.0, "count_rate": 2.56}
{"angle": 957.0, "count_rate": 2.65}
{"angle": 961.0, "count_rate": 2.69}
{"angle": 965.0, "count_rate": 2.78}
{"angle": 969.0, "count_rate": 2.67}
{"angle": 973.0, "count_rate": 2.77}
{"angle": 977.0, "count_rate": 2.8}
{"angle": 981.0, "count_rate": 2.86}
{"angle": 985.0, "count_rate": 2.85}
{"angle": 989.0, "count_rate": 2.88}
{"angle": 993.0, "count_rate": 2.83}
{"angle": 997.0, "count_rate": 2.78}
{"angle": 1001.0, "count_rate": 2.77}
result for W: 2.3 deg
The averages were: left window 2.84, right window 2.65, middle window 2.6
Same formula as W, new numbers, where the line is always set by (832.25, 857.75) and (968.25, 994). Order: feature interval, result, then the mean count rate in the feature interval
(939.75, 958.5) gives 2.2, 2.56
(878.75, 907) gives 1.9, 2.82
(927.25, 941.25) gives 2.3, 2.45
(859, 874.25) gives 0.8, 2.93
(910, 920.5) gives 1.0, 2.69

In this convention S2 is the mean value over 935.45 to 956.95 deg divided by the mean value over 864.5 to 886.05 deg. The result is 0.87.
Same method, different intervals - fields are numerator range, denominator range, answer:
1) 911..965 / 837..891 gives 0.86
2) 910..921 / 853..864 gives 0.87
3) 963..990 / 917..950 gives 1.11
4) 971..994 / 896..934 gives 1.06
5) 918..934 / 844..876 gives 0.84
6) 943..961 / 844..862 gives 0.83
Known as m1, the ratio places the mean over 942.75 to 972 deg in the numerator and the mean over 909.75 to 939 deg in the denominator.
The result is 1.0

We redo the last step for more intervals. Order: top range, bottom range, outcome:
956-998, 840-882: 0.92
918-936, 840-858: 0.81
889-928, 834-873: 0.89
